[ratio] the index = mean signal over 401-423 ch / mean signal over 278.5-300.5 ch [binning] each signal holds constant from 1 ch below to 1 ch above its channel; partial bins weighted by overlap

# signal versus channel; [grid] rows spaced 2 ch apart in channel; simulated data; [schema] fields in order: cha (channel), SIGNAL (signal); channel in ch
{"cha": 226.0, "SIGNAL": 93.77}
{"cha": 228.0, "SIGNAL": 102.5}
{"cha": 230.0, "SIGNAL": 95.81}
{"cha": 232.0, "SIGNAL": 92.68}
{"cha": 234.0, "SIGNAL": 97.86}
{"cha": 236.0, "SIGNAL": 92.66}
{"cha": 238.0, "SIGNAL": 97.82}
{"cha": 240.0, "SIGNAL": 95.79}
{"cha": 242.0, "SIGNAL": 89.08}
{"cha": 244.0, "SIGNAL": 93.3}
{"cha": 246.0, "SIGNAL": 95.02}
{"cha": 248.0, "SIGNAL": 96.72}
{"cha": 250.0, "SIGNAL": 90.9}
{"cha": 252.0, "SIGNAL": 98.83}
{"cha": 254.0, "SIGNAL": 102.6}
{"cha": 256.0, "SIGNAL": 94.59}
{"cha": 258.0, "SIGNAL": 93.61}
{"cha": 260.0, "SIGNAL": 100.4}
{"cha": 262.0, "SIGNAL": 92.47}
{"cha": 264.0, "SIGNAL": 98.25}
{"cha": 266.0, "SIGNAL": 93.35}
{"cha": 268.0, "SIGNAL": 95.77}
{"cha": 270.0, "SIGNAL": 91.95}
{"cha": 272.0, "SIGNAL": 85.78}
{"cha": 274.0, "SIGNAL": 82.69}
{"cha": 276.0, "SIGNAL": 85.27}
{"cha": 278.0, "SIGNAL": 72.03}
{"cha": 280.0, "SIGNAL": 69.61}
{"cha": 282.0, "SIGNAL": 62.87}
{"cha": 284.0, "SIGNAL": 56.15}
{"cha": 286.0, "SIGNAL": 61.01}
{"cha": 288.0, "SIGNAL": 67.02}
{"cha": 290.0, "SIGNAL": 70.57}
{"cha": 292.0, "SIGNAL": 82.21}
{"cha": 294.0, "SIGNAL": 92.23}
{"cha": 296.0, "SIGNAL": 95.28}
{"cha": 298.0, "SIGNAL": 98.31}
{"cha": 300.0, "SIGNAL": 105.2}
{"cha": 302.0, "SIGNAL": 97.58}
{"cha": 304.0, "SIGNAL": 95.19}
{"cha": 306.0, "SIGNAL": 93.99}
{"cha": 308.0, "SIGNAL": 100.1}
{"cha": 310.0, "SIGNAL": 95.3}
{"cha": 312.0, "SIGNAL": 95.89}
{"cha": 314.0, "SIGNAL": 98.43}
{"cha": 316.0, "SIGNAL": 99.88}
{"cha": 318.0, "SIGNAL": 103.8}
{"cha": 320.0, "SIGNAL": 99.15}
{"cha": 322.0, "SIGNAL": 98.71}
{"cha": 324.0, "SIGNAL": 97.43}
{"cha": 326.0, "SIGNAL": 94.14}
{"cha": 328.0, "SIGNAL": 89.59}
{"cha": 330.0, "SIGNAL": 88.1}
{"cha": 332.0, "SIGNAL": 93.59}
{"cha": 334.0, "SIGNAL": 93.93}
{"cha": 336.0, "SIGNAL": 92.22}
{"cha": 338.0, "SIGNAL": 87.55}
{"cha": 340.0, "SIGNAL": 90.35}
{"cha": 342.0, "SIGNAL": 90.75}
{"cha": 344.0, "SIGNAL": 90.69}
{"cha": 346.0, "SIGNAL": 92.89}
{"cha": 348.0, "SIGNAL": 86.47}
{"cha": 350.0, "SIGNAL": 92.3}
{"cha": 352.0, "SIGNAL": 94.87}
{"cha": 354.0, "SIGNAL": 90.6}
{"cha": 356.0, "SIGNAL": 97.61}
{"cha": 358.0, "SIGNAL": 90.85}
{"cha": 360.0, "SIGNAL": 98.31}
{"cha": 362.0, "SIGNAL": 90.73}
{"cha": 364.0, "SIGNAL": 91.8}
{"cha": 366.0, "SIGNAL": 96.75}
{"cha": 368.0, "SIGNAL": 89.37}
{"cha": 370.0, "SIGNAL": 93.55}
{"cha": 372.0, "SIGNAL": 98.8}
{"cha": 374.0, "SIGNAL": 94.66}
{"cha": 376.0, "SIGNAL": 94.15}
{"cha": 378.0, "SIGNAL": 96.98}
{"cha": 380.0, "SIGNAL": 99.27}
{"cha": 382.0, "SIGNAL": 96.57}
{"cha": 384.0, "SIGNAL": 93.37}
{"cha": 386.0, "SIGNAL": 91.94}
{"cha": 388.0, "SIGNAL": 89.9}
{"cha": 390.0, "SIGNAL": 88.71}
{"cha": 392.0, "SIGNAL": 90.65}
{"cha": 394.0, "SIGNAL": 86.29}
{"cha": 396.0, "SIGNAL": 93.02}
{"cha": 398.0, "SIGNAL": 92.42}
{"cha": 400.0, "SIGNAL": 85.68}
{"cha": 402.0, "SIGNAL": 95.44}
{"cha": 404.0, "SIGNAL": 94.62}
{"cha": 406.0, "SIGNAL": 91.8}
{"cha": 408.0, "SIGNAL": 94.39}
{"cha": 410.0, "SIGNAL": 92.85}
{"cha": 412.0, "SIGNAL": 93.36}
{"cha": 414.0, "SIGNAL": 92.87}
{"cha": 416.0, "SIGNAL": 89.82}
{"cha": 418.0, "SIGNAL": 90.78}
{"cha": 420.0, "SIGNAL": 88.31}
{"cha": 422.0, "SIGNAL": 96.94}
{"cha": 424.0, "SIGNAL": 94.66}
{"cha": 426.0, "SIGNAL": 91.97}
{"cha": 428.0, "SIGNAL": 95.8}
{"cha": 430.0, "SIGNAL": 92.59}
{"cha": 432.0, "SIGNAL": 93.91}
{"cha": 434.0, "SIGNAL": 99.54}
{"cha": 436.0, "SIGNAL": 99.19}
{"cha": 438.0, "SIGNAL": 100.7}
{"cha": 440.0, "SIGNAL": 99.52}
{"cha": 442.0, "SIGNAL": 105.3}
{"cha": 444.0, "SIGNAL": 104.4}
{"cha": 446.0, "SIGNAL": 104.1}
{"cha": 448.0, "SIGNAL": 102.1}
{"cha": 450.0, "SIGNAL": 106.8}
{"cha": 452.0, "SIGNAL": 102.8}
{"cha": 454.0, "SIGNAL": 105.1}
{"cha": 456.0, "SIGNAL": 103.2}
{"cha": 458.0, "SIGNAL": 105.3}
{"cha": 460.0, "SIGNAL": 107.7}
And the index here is 1.20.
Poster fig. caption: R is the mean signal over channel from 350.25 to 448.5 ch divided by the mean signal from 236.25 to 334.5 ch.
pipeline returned 1.0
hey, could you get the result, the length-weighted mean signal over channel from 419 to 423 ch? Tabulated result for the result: 92.6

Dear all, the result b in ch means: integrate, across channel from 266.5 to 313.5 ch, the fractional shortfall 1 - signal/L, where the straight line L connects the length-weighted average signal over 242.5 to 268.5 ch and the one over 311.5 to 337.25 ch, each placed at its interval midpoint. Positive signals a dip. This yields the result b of 5.2 ch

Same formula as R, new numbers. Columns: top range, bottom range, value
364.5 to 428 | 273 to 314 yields 1.10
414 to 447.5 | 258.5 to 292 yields 1.20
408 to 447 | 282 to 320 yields 1.08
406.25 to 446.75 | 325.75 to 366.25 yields 1.04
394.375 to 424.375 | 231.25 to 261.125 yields 0.97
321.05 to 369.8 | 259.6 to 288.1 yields 1.14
